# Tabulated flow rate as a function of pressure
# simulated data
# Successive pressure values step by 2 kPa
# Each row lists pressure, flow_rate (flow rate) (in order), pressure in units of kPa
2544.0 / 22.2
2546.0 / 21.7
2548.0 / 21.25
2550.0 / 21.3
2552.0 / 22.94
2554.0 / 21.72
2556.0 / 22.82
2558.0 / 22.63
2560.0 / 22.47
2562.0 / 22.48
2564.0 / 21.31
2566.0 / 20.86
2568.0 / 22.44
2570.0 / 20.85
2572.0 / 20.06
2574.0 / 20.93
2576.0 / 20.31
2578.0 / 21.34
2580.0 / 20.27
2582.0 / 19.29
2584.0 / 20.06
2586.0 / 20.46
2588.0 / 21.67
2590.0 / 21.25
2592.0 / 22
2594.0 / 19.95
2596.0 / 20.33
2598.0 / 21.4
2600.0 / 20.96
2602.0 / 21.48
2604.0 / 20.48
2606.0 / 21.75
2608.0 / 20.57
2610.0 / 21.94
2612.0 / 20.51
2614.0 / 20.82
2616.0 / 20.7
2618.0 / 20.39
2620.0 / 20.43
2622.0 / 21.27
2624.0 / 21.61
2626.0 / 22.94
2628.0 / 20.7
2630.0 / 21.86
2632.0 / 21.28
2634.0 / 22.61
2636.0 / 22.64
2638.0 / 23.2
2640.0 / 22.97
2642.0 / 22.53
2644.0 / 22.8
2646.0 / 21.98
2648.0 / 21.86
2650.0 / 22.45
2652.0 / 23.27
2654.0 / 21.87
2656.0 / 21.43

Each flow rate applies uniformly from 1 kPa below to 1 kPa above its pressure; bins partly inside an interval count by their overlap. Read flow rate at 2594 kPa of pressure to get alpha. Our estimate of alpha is 19.95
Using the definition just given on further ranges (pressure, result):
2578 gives 21.34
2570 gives 20.85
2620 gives 20.43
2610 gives 21.94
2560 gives 22.47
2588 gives 21.67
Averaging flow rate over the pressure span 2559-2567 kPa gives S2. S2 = 21.8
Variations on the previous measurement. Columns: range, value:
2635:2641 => 22.9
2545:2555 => 21.8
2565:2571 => 21.4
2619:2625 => 21.1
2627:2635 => 21.6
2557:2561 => 22.5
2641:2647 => 22.4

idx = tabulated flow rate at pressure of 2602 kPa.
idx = 21.48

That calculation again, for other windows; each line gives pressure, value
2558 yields 22.63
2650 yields 22.45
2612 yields 20.51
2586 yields 20.46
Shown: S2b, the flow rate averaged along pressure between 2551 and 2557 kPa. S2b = 22.5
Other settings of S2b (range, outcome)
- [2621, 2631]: 21.7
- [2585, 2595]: 21.1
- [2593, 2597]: 20.1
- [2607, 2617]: 20.9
